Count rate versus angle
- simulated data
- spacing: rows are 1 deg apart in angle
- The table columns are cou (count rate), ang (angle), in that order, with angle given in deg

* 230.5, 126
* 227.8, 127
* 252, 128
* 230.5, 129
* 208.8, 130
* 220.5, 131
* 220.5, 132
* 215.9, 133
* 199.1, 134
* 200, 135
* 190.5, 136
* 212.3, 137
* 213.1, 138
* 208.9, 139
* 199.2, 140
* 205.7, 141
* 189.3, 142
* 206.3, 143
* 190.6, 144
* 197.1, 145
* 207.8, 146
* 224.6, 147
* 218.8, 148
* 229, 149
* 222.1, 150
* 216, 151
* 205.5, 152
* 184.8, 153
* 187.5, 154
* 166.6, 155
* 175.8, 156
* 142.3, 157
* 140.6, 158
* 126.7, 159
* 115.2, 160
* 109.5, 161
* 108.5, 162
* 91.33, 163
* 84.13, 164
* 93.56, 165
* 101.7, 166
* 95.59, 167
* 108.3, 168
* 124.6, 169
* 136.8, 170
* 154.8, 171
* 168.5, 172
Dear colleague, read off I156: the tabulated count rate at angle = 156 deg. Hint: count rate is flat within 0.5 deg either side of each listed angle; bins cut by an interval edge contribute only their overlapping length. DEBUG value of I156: 175.8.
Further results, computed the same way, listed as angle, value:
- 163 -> 91.33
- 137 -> 212.3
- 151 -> 216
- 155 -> 166.6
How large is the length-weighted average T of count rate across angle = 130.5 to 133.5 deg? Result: 219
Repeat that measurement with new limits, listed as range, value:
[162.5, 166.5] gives 92.7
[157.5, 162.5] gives 120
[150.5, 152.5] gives 211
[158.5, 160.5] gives 121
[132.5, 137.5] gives 204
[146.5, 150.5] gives 224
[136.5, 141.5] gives 208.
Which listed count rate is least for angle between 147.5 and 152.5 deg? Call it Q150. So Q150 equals 205.5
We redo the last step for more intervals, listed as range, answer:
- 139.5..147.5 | 189.3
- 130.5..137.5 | 190.5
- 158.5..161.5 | 109.5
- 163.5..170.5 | 84.13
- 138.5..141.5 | 199.2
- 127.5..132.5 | 208.8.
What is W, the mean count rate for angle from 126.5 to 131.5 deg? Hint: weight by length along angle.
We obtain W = 228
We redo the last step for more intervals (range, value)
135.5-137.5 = 201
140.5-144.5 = 198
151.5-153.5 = 195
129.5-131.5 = 215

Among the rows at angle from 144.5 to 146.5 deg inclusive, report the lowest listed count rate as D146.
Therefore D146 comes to 197.1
